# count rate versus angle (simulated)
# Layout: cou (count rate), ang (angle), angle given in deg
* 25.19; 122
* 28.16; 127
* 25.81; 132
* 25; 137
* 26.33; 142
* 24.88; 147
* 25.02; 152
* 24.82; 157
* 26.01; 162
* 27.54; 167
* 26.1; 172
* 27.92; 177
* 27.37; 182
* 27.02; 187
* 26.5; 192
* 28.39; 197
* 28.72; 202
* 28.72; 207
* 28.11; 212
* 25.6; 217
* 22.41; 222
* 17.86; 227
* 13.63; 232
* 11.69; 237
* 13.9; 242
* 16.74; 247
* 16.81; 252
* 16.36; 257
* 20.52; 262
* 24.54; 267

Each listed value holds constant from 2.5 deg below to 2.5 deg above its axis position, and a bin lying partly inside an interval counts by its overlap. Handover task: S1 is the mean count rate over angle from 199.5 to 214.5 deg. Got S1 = 28.5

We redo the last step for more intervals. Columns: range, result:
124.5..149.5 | 26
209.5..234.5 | 21.5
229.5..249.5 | 14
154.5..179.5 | 26.5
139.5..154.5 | 25.4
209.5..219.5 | 26.9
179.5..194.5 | 27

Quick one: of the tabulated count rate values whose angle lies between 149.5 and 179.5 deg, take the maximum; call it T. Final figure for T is 27.92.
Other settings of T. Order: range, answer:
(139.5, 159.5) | 26.33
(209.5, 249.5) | 28.11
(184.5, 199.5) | 28.39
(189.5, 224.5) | 28.72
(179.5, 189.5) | 27.37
